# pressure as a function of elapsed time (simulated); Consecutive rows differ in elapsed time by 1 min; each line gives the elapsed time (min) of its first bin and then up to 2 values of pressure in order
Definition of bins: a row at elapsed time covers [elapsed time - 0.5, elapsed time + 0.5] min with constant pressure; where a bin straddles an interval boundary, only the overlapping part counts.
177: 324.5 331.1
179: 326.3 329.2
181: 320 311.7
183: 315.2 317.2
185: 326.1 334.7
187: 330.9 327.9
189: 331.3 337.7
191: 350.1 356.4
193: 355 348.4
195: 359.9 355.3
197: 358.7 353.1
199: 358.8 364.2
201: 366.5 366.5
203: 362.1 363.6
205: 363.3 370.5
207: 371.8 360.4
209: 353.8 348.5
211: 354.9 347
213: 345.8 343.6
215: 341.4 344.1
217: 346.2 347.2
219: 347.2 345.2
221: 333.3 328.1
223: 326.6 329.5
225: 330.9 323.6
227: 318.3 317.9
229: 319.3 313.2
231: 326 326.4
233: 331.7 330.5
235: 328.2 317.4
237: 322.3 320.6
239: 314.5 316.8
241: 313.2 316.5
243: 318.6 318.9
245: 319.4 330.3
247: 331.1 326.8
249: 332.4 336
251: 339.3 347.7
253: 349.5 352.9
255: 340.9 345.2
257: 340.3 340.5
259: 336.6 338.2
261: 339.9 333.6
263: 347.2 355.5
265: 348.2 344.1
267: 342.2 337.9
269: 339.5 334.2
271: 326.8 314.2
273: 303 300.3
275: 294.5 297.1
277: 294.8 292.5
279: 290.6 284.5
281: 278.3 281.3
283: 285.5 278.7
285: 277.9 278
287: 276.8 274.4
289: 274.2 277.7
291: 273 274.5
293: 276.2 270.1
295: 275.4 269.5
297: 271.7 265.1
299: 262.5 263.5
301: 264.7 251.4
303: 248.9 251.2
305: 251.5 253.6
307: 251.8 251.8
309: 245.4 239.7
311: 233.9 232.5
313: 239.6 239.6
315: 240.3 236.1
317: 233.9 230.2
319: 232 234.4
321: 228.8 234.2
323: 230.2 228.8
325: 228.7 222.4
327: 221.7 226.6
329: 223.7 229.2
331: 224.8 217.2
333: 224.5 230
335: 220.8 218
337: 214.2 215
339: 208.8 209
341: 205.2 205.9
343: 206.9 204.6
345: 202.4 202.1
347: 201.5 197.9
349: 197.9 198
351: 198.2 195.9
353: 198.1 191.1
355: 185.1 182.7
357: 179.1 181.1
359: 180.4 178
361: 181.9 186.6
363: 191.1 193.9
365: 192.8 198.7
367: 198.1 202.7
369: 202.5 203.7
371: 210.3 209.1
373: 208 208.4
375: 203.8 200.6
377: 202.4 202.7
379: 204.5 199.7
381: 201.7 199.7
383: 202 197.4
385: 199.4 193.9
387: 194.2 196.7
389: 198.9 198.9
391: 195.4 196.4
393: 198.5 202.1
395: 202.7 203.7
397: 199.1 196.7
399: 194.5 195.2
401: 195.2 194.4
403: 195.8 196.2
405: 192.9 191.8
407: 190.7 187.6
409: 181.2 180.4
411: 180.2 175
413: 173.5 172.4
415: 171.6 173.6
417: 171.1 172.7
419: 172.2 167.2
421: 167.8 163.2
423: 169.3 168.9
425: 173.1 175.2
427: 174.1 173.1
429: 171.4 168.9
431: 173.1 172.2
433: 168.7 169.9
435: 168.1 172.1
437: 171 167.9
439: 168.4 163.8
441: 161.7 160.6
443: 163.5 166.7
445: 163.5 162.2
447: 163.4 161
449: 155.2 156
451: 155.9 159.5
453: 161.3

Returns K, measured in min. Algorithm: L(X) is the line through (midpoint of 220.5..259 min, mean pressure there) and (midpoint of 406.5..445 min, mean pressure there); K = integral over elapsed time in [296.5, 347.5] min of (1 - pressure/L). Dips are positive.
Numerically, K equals 5.5 min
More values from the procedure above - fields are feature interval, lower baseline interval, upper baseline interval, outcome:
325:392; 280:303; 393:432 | 5.73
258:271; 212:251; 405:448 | -1.66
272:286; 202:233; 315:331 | -0.67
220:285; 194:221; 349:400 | -2.39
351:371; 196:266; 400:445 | 3.17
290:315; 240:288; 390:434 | 2.42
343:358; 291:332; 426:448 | 1.74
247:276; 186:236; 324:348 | -4.23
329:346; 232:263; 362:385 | 1.69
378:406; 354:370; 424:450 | -2.69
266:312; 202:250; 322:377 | -1.74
